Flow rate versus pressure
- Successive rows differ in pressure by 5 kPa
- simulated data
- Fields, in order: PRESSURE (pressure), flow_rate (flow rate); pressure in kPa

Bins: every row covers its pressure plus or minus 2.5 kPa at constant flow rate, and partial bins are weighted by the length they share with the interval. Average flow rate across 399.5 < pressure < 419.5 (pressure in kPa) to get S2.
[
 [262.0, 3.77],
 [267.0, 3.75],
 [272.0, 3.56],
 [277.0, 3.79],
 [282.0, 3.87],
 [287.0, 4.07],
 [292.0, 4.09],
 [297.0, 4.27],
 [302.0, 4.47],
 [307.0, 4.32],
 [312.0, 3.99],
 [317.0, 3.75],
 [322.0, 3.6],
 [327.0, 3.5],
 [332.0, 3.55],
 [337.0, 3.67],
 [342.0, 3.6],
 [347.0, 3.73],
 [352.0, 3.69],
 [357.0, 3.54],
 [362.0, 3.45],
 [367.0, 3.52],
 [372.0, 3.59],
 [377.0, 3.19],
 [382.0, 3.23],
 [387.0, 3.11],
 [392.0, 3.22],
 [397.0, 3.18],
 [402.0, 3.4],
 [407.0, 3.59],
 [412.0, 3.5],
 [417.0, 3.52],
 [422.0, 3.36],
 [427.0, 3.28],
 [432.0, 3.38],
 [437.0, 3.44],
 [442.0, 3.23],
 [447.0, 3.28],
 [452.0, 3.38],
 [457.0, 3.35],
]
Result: 3.5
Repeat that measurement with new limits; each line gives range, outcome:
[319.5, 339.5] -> 3.58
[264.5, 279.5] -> 3.7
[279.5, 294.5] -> 4.01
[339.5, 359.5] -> 3.64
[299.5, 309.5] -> 4.4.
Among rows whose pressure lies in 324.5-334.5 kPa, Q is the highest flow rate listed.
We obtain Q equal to 3.55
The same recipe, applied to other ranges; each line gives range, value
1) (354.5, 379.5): 3.59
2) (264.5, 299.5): 4.27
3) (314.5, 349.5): 3.75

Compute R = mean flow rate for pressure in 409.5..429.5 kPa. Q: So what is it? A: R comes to 3.42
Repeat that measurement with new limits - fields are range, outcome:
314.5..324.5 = 3.67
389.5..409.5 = 3.35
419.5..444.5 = 3.34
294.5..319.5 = 4.16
